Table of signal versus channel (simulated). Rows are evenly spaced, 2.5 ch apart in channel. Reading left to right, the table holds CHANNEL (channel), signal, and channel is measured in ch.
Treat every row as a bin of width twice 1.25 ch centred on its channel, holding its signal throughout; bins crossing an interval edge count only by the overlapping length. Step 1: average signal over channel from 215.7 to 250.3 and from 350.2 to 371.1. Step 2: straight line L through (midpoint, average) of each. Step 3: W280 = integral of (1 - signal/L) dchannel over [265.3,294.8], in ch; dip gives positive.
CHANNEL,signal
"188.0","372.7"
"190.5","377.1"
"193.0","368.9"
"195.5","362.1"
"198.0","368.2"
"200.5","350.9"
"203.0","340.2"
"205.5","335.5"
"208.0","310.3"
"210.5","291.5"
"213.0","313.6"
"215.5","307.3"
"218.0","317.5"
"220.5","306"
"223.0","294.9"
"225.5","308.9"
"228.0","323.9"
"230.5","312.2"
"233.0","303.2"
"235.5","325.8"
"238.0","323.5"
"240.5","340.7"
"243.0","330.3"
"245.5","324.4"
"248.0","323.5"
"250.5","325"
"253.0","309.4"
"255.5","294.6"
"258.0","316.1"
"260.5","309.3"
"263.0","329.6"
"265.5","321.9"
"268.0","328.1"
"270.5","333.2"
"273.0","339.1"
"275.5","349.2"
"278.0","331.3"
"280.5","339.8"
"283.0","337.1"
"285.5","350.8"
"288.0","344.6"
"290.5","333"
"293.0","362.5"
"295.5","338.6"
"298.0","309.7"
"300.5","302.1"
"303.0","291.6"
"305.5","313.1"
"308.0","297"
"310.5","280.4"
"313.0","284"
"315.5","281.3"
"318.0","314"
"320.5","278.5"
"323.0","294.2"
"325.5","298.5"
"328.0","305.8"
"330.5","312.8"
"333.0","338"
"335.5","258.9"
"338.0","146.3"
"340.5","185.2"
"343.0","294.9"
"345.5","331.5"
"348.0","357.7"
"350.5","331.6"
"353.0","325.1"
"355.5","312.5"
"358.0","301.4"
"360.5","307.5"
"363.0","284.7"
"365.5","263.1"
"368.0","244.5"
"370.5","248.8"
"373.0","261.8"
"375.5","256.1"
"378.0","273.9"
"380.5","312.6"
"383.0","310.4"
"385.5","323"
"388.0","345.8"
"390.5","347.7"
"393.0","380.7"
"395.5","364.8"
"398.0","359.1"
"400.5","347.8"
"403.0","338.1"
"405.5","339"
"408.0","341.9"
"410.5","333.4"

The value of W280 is -3.1 ch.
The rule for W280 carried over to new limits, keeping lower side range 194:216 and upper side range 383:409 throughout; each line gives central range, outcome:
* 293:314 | 2.1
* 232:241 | 0.3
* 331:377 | 8.4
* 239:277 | 1.3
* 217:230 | 0.9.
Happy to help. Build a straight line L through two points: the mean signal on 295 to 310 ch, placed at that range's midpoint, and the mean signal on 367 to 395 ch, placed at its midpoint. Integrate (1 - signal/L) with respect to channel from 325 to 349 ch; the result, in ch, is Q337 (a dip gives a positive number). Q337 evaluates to 1.8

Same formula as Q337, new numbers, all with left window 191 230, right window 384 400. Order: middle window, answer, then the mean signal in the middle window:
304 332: 3.7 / 297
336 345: 3.2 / 223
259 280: 0.3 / 330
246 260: 0.8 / 314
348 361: 1.0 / 320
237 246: 0.0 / 330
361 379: 4.4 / 264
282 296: -0.3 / 345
